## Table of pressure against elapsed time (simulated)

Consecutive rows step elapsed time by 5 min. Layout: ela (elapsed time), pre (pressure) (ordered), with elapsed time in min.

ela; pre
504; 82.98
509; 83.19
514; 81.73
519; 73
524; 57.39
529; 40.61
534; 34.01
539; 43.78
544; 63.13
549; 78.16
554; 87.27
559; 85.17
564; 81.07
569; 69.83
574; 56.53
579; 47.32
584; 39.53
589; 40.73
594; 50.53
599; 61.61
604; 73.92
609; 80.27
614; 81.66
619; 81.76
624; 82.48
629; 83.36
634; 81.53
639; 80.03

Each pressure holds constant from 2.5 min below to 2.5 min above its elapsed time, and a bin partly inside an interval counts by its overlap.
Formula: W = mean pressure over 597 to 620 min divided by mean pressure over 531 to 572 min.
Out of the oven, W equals 1.13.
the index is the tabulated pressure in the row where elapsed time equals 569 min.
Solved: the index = 69.83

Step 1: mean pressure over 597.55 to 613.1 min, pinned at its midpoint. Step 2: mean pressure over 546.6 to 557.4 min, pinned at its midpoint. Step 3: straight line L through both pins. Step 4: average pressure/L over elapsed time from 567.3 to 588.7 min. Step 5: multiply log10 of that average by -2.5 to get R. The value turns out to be 0.46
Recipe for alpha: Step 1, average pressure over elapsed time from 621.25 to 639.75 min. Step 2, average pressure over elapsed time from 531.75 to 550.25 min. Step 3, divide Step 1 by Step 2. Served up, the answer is 1.53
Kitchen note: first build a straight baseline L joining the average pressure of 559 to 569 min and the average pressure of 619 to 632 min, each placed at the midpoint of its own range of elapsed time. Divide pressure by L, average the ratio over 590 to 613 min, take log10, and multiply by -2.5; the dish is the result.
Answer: 0.23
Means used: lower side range 79.3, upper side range 82.6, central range 65.9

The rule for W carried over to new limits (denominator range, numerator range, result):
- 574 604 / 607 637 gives 1.61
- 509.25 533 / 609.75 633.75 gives 1.30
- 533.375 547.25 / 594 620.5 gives 1.45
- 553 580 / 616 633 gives 1.15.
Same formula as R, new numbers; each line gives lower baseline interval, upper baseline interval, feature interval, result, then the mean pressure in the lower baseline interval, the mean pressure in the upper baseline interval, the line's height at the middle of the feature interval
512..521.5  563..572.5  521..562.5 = 0.20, 77.1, 72.6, 74.9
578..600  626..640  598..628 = -0.19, 47.1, 81.8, 66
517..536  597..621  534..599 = 0.03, 51.1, 76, 63.2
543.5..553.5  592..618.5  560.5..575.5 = 0.04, 75.5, 70.9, 73.9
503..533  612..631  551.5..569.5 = -0.12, 67.4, 82.3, 73.5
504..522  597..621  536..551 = 0.28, 79.2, 76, 78.2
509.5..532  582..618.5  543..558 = -0.23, 64.3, 62.6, 63.7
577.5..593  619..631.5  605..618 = -0.17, 43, 82.7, 69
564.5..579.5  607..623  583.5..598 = 0.47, 62.4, 81.4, 70.7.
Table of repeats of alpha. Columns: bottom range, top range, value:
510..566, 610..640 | 1.23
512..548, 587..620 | 1.18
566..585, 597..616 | 1.35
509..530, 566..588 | 0.79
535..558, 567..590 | 0.76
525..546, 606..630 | 1.78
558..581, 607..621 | 1.21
